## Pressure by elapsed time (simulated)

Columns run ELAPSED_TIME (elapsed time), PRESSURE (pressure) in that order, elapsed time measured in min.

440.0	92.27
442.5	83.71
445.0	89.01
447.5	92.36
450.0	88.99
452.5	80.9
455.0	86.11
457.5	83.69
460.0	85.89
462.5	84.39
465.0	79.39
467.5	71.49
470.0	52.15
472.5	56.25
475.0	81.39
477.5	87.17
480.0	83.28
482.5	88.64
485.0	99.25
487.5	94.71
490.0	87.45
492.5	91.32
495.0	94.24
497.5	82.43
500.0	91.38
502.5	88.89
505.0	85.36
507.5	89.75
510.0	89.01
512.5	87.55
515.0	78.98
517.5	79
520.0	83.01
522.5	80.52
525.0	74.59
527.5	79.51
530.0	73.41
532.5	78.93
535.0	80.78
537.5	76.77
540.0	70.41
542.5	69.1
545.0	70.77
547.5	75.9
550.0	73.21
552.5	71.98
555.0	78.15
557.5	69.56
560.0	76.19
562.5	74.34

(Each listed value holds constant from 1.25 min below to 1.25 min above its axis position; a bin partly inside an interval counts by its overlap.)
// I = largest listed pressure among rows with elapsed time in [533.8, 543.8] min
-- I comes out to 80.78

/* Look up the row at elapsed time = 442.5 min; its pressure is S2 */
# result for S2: 83.71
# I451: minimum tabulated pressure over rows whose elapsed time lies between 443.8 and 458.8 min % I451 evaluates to 80.9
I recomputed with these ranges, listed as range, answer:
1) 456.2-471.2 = 85.89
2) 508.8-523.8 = 89.01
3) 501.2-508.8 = 89.75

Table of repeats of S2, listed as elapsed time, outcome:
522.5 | 80.52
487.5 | 94.71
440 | 92.27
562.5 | 74.34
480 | 83.28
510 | 89.01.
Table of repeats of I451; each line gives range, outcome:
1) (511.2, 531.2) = 73.41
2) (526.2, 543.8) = 69.1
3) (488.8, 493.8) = 87.45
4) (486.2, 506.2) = 82.43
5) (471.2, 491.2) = 56.25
